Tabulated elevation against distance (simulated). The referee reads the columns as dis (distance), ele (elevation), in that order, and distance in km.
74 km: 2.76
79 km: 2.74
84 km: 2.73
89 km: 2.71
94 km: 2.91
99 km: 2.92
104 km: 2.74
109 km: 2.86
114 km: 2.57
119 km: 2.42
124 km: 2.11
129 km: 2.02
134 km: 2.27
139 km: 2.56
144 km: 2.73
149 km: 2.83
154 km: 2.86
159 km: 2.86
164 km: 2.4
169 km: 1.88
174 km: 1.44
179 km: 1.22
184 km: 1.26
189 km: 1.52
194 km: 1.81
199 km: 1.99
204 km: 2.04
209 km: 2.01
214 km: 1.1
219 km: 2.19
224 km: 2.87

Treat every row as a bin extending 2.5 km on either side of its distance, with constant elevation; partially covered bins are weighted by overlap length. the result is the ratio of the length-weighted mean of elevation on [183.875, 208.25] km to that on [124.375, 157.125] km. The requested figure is 0.71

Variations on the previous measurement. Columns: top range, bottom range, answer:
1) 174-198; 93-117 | 0.53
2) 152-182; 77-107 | 0.75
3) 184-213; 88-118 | 0.64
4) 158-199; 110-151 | 0.72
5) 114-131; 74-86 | 0.82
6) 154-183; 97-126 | 0.77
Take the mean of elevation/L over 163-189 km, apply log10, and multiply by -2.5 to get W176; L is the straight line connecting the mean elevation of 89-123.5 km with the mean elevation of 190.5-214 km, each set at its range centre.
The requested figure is 0.30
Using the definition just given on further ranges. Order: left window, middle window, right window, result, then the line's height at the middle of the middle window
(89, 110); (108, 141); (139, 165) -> 0.174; 2.79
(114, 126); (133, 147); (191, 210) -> -0.145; 2.24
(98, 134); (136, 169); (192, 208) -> -0.169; 2.26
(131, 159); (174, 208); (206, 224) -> 0.295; 2.18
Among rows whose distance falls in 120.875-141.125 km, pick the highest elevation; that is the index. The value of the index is 2.56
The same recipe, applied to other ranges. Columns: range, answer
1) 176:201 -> 1.99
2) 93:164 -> 2.92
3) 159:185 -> 2.86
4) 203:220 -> 2.19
